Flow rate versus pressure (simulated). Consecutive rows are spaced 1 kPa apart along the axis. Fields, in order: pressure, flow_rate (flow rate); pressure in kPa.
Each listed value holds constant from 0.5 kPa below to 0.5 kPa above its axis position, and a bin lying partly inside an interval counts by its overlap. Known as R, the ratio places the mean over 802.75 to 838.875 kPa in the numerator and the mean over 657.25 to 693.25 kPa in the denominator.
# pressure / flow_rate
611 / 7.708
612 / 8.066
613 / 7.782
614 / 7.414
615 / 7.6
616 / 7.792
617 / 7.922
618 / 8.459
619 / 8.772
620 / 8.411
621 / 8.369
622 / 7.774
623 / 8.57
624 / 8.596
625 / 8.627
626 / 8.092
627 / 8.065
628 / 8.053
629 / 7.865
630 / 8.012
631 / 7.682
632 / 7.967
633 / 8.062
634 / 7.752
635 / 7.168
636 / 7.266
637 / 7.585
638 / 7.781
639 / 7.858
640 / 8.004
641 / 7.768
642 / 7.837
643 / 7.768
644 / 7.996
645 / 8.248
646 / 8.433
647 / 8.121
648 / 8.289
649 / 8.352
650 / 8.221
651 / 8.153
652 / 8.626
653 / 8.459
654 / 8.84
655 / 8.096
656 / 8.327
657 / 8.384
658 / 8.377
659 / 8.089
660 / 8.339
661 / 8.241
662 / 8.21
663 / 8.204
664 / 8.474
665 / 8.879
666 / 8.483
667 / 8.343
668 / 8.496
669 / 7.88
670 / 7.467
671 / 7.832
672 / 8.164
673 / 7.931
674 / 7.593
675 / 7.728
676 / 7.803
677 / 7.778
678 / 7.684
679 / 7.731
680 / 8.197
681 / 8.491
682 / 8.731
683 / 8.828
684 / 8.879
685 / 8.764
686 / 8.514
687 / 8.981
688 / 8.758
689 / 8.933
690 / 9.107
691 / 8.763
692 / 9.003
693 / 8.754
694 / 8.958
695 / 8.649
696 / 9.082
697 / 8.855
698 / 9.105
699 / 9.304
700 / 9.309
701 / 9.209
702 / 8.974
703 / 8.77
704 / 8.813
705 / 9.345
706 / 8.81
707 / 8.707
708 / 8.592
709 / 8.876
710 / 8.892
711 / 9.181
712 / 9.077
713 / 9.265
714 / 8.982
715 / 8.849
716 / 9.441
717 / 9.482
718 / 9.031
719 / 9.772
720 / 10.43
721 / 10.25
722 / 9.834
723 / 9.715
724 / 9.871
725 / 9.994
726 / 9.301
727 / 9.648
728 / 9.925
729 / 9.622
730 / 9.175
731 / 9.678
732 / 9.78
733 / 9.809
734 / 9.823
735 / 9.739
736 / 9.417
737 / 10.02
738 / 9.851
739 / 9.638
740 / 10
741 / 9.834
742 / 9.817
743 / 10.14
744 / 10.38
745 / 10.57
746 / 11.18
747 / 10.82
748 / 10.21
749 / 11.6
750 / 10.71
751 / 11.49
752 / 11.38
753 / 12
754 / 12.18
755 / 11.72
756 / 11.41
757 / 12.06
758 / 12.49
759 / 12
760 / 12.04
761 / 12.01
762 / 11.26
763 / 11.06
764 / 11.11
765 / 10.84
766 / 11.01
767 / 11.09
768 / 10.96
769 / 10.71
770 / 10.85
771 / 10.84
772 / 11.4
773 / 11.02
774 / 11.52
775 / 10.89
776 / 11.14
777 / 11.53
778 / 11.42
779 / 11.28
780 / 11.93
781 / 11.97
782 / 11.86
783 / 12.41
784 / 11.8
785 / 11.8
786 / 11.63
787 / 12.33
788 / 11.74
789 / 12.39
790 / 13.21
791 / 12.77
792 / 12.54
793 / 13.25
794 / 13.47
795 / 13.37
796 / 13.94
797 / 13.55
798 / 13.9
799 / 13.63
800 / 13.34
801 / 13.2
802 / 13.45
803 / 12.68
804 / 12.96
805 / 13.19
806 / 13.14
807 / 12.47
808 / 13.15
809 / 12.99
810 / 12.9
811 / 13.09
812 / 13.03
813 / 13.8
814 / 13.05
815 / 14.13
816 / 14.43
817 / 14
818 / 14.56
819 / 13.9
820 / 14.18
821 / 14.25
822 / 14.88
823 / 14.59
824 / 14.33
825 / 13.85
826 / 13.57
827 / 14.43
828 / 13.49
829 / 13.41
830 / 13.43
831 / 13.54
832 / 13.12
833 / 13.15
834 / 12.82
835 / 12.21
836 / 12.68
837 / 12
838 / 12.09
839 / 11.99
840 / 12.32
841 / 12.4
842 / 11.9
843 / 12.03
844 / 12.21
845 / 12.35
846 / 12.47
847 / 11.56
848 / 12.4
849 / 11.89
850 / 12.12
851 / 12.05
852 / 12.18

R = 1.61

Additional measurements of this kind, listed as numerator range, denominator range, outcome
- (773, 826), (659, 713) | 1.51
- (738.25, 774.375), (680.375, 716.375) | 1.24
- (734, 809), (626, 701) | 1.41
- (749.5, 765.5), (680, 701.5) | 1.31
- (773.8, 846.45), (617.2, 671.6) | 1.59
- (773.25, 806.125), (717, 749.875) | 1.25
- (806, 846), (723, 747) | 1.34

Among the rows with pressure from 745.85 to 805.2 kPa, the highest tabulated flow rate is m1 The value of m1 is 13.94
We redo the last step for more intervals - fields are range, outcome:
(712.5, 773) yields 12.49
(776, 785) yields 12.41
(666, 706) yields 9.345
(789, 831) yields 14.88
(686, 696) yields 9.107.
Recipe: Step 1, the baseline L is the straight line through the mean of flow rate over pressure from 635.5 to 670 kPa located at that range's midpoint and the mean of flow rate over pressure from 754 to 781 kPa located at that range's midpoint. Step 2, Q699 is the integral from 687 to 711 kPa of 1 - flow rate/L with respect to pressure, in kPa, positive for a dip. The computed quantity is 1.3 kPa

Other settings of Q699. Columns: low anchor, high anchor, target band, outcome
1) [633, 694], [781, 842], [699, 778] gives 3.5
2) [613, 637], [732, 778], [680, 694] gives 0.9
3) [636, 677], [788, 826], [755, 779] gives 1.4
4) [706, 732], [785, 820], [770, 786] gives 0.8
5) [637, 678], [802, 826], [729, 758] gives 1.6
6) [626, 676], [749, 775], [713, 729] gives 0.9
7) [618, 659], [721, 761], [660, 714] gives 3.8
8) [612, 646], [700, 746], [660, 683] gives 1.5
